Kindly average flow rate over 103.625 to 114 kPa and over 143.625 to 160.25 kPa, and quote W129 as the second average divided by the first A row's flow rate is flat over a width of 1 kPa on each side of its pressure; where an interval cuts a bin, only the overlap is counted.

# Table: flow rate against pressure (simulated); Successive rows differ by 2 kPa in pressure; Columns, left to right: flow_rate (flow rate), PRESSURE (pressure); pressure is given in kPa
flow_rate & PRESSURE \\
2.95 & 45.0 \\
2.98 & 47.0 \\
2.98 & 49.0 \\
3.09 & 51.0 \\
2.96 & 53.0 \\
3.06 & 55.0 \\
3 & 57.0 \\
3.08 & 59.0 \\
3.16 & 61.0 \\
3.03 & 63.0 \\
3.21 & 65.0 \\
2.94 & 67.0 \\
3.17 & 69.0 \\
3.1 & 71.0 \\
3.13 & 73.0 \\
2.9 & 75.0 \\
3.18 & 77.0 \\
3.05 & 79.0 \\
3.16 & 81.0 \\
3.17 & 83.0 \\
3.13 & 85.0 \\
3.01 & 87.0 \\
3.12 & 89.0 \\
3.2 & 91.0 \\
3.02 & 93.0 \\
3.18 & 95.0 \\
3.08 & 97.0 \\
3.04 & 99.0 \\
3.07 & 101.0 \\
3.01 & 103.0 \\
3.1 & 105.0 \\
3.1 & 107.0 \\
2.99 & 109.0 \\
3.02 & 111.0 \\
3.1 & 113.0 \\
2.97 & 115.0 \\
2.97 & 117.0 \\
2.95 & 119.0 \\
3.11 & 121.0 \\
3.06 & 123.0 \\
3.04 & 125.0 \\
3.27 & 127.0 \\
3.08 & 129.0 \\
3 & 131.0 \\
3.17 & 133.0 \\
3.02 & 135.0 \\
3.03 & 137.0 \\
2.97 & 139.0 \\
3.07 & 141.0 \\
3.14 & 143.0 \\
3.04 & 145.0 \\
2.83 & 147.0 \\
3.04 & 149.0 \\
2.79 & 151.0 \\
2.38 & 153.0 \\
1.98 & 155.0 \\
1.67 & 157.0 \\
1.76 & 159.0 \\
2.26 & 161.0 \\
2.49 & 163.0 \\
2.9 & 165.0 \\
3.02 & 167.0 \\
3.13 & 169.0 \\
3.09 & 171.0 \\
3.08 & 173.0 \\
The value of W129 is 0.80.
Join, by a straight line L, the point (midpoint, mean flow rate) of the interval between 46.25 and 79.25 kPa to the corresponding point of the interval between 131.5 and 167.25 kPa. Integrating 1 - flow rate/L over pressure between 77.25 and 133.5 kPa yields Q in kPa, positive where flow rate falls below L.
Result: -3.9 kPa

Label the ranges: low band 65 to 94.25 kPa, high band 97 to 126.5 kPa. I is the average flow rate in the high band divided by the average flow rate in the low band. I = 0.98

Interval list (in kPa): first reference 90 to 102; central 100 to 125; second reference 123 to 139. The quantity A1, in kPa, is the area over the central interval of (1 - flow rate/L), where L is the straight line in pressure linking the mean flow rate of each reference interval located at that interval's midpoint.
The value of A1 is 0.4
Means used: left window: 3.1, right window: 3.08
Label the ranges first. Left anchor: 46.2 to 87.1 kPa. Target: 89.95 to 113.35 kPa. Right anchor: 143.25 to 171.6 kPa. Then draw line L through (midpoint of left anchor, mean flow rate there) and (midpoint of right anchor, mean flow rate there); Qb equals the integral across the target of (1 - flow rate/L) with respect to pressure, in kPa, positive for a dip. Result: -1.5 kPa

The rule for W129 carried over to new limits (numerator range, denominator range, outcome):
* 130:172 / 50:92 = 0.89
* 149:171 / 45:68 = 0.82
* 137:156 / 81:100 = 0.91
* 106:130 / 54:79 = 0.99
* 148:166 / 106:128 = 0.77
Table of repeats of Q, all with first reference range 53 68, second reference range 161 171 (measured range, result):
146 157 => 1.4 kPa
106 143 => -1.6 kPa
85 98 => -0.5 kPa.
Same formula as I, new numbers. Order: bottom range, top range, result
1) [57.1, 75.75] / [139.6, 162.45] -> 0.83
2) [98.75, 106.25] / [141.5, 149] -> 0.99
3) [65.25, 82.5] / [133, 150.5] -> 0.98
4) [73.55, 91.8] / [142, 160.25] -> 0.81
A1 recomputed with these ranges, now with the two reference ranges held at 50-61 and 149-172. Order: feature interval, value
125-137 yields -1.9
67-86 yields -1.0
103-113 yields -1.0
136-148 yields -1.8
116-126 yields -1.1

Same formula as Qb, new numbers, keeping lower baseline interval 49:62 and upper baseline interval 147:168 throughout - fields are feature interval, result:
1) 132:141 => -1.67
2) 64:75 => -0.45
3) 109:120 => -1.21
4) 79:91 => -1.01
